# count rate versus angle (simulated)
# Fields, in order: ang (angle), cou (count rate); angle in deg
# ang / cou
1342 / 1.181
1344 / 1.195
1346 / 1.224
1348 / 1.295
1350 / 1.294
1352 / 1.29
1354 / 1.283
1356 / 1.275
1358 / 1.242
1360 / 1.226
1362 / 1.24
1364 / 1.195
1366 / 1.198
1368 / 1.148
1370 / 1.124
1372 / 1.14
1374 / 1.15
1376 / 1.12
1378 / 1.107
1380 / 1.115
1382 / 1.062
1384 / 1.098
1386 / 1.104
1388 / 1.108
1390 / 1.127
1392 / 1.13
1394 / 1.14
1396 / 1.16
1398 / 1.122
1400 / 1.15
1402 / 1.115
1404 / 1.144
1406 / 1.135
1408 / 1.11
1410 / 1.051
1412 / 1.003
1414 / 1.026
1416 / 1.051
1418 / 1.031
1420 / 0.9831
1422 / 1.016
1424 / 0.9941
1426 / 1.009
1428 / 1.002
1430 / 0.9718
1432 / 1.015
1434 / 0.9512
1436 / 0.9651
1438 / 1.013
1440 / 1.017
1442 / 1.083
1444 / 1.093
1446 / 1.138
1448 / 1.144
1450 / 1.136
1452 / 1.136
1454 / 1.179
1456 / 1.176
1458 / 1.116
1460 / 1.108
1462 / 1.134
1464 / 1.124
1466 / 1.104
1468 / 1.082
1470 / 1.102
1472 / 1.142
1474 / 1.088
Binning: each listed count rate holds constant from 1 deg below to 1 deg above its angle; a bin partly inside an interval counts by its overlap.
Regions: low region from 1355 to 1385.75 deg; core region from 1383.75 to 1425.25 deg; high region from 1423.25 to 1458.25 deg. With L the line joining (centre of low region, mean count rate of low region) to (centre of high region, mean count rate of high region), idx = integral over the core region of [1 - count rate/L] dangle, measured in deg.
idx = 1.1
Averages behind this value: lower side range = 1.16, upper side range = 1.06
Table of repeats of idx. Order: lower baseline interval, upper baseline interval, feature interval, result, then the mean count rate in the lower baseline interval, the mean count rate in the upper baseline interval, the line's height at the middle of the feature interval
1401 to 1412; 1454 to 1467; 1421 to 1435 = 1.5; 1.1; 1.13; 1.11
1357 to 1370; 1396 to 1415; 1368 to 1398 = 0.8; 1.2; 1.1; 1.15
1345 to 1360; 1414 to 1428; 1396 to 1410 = -0.6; 1.27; 1.01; 1.08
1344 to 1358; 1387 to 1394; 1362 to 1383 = 0.9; 1.27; 1.12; 1.19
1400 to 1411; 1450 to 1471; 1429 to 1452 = 1.4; 1.11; 1.13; 1.12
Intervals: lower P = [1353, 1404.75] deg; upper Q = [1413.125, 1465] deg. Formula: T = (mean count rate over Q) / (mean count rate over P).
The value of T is 0.92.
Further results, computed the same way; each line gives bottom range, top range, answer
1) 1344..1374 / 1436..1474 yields 0.91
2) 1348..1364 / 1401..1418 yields 0.85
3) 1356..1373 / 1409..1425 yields 0.85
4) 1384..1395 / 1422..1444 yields 0.90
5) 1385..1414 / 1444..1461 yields 1.02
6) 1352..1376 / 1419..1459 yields 0.88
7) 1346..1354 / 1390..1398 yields 0.89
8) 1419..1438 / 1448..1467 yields 1.15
